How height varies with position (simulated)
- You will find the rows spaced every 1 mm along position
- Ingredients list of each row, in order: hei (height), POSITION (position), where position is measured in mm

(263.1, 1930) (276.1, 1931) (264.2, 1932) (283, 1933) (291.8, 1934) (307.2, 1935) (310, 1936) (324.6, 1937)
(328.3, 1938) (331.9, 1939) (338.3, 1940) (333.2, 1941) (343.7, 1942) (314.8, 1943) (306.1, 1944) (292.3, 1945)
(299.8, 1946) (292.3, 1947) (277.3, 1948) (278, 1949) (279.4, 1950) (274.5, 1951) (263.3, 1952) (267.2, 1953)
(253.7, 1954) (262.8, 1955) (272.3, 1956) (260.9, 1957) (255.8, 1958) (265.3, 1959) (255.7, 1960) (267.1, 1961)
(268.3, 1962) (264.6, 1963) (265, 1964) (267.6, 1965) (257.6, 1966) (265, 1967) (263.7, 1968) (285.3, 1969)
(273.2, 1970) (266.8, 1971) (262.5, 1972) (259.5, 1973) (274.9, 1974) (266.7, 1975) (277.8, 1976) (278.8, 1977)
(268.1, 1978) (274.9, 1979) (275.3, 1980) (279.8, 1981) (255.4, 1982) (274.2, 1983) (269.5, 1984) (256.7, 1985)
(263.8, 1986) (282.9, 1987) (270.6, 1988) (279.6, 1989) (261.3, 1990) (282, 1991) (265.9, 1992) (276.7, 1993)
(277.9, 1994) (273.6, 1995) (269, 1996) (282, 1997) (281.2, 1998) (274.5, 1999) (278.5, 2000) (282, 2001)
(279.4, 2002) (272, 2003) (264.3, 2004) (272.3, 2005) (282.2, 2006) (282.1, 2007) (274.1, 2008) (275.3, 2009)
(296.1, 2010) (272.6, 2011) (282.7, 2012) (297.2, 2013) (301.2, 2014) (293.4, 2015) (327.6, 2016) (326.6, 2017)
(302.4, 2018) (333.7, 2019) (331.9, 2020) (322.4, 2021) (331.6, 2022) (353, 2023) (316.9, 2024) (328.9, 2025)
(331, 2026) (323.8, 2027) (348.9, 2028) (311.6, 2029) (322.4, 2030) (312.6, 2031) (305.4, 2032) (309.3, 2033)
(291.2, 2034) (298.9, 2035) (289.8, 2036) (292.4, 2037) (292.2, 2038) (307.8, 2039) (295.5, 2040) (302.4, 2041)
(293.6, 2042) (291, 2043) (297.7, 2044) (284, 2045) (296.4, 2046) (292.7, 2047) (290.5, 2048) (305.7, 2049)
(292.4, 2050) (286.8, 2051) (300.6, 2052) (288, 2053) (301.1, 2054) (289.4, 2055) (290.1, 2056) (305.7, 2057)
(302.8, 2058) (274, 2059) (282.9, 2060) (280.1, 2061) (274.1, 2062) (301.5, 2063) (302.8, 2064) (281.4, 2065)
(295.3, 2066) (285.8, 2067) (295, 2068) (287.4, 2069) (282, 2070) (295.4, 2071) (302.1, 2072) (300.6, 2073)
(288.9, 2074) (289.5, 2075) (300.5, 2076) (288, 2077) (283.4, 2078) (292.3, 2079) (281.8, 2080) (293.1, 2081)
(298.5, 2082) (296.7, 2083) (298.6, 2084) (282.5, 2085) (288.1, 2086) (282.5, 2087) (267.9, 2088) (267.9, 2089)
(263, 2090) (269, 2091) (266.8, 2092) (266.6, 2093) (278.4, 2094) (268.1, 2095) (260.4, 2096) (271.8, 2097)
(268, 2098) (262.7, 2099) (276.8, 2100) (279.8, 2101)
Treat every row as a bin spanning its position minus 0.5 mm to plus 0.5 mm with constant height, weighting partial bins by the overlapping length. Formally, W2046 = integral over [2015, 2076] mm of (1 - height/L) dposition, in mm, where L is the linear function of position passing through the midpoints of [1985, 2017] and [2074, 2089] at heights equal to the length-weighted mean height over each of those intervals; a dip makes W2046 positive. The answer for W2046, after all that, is -3.8 mm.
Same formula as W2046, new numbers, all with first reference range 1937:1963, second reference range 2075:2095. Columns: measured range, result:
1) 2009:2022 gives -1.01 mm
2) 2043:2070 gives -0.78 mm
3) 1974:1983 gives 0.44 mm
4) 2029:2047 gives -0.95 mm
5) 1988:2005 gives 0.65 mm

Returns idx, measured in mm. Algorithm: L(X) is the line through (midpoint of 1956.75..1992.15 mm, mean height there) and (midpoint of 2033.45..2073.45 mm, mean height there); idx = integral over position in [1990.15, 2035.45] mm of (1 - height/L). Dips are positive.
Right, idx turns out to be -2.8 mm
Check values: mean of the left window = 268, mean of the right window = 293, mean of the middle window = 298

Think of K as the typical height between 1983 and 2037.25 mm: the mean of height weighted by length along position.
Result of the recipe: 294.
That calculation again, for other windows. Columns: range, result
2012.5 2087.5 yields 300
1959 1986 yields 268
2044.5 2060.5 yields 293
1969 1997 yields 271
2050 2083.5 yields 291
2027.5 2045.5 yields 303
